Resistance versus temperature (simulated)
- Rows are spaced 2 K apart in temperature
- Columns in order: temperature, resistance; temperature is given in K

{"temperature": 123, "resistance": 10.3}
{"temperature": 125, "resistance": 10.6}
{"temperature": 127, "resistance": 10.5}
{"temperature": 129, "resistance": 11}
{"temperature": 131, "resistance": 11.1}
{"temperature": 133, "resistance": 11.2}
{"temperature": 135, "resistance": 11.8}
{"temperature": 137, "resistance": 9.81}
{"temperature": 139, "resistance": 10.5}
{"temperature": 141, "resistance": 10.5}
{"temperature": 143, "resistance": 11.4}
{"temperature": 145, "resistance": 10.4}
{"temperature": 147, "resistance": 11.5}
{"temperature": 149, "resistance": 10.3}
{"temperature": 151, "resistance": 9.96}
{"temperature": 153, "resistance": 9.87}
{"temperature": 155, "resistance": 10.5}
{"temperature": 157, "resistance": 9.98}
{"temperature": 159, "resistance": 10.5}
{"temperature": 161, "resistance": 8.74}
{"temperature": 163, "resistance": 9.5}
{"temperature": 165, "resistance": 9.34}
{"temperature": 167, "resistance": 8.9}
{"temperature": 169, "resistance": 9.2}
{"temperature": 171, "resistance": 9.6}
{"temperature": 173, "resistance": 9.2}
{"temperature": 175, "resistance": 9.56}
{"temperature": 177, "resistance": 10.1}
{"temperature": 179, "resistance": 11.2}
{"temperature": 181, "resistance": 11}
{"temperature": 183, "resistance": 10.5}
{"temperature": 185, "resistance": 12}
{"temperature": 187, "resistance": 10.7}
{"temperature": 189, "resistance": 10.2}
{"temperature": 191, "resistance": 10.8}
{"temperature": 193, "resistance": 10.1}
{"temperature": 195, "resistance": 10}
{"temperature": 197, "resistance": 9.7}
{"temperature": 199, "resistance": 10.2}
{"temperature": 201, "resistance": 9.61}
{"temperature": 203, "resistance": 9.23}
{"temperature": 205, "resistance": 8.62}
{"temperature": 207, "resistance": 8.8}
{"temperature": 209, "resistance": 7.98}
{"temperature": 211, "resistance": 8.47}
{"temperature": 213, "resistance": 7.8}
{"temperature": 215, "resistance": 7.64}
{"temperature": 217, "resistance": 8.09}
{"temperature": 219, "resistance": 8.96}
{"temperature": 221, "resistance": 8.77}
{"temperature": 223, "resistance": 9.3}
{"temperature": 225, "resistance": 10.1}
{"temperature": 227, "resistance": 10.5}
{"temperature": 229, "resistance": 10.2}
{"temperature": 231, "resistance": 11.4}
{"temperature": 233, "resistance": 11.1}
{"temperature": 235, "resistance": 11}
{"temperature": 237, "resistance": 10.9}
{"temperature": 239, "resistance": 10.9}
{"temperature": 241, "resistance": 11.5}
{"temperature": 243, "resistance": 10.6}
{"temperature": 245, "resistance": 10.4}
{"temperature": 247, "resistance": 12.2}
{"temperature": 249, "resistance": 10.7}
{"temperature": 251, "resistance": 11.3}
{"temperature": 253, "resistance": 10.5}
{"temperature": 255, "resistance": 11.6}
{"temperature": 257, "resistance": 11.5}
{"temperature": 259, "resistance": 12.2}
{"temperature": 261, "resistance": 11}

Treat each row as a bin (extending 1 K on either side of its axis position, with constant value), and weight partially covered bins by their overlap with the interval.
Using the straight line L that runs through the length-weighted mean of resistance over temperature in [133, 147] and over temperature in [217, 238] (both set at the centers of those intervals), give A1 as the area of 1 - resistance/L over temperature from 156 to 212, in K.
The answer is 3.7 K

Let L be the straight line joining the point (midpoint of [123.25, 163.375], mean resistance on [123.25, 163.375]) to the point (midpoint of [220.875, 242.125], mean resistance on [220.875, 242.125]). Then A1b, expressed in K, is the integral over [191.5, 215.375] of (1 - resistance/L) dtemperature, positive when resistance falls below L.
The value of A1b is 3.3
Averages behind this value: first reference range 10.5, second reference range 10.6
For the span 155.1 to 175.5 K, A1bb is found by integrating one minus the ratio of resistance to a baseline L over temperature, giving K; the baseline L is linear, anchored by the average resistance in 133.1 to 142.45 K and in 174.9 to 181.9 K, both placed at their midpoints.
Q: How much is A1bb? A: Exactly 2.2 K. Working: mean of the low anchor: 10.7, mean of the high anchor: 10.6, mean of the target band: 9.5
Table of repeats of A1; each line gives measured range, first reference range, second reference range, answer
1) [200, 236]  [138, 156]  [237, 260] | 5.6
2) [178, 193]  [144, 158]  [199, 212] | -2.3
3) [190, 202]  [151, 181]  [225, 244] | 0.2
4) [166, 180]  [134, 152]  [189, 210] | 0.5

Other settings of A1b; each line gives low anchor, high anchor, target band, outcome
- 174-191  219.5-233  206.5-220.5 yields 2.7 K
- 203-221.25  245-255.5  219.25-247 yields -1.7 K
